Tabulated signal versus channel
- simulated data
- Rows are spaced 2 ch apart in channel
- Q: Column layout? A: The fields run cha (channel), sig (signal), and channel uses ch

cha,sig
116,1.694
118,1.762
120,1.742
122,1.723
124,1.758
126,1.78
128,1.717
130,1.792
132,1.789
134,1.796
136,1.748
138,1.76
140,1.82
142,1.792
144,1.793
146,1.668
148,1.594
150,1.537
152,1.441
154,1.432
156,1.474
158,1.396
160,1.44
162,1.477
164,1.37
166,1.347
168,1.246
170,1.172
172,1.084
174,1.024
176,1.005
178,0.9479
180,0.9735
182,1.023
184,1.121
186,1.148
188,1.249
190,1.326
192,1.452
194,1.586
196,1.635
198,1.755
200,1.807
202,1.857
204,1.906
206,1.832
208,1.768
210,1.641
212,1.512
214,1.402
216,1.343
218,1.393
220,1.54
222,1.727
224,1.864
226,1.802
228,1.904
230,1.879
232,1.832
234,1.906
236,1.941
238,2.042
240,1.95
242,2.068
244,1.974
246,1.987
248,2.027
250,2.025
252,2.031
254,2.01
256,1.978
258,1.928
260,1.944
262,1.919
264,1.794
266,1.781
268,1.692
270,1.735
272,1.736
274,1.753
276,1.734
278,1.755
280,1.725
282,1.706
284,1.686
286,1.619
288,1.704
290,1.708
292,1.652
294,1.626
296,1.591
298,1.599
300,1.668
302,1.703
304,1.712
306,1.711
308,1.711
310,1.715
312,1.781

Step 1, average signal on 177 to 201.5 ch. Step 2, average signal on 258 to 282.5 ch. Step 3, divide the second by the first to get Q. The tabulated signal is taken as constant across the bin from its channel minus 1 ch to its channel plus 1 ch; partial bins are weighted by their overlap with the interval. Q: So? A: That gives 1.32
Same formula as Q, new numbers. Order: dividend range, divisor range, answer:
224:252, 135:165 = 1.23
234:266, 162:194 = 1.65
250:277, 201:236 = 1.08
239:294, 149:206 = 1.34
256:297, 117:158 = 1.03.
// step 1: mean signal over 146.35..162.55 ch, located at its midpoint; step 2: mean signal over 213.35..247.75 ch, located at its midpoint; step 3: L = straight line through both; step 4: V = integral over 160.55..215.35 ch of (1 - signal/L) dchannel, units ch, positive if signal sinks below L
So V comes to 7.92 ch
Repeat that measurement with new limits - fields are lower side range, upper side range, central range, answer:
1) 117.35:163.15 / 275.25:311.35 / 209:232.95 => 0.3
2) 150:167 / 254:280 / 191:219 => -0.7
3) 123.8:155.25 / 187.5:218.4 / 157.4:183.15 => 7.2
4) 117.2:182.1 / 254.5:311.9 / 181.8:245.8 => -2.2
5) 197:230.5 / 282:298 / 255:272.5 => -1.7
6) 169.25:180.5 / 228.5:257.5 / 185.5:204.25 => -3.6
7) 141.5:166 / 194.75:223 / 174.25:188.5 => 4.7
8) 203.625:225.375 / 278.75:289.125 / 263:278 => -0.6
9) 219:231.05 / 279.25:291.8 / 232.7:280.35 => -4.4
